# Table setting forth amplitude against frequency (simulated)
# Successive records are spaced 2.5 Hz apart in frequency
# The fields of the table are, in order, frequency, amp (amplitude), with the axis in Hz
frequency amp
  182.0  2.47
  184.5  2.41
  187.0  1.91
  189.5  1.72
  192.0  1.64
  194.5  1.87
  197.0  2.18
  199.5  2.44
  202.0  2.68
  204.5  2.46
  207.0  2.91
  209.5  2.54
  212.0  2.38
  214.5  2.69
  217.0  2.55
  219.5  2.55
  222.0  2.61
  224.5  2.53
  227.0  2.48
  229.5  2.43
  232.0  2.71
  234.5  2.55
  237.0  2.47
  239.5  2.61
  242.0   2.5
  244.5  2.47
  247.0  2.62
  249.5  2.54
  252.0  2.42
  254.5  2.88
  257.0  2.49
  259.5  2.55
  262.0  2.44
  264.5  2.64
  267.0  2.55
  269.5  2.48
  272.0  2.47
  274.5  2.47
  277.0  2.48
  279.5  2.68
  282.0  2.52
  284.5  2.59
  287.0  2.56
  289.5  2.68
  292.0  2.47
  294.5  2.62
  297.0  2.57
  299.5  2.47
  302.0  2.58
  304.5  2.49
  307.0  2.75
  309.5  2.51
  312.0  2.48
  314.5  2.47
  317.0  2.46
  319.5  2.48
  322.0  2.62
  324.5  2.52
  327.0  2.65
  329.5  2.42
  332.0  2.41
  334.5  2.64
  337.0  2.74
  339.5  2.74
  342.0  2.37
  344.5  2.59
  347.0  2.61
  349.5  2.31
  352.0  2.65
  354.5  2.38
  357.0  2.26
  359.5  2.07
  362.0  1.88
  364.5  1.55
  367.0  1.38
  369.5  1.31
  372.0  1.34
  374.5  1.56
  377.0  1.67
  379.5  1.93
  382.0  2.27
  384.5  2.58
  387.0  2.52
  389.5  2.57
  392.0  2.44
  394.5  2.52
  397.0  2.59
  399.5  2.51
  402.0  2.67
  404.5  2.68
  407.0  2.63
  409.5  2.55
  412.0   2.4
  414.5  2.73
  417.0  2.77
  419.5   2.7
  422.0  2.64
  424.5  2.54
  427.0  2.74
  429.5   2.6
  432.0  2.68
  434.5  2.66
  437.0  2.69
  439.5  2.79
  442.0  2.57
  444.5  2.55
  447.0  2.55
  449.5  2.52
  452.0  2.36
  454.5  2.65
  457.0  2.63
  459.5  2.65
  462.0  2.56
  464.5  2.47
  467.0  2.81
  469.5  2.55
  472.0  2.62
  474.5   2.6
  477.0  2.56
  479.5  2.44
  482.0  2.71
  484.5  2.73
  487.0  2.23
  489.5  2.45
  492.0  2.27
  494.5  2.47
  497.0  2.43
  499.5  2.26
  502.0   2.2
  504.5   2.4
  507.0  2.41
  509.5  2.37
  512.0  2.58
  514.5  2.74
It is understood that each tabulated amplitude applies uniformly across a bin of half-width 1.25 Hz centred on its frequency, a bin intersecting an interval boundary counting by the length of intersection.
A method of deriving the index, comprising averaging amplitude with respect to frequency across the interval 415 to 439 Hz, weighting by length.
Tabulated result 2.67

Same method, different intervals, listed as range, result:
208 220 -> 2.55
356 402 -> 2.07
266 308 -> 2.55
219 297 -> 2.55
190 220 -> 2.39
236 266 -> 2.55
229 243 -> 2.55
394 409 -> 2.6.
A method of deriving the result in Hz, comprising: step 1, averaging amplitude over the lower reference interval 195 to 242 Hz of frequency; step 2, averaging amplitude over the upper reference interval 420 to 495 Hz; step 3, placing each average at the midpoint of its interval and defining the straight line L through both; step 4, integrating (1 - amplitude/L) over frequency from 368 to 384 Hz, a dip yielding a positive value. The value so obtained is 5.28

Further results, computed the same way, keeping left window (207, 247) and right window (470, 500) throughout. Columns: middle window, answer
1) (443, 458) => -0.3 Hz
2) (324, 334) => 0.1 Hz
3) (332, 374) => 5.8 Hz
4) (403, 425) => -1.1 Hz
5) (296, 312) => -0.1 Hz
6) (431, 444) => -0.9 Hz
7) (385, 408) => -0.5 Hz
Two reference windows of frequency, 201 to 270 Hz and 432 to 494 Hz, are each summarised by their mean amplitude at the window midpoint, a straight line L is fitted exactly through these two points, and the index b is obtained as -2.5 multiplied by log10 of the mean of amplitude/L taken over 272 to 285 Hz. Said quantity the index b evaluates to 0.01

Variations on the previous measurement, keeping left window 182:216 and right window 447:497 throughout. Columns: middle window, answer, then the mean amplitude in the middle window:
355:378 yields 0.400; 1.69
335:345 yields -0.082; 2.61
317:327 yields -0.059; 2.54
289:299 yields -0.081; 2.57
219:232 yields -0.094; 2.54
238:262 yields -0.093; 2.56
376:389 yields 0.109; 2.23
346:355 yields -0.026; 2.49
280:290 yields -0.092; 2.59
